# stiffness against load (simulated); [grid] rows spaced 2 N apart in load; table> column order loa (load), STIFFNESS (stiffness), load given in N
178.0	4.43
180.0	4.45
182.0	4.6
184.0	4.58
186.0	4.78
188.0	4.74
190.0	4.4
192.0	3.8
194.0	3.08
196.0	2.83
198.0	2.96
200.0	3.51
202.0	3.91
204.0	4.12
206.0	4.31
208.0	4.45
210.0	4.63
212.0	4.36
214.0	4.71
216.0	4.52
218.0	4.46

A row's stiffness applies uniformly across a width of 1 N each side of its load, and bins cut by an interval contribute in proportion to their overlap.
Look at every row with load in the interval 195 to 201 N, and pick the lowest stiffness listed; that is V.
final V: 2.83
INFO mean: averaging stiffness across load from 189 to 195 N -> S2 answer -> 3.76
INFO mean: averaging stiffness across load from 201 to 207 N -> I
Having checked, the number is 4.11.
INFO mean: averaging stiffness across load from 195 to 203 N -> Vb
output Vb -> 3.3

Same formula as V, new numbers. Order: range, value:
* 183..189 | 4.58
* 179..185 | 4.45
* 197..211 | 2.96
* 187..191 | 4.4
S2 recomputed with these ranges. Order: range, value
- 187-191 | 4.57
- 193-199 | 2.96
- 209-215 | 4.57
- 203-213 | 4.37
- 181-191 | 4.62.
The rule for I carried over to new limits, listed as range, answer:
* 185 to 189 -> 4.76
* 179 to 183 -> 4.53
